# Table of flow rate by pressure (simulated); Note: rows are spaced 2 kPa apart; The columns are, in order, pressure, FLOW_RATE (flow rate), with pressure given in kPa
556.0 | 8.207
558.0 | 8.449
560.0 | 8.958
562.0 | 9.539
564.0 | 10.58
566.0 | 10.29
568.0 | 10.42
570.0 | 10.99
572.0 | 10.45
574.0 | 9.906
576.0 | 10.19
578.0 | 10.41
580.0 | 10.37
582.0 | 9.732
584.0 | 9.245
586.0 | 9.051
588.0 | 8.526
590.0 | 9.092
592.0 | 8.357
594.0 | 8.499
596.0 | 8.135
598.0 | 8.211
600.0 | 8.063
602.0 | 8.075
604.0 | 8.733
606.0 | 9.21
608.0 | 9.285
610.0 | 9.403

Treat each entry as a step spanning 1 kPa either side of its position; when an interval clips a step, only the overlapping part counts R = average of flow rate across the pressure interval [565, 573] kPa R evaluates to 10.5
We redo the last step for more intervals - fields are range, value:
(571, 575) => 10.2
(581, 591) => 9.13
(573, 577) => 10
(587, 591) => 8.81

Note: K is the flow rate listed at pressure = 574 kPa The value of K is 9.906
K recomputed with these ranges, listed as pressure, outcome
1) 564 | 10.58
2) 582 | 9.732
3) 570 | 10.99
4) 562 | 9.539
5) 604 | 8.733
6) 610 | 9.403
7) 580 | 10.37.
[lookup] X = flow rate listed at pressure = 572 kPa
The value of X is 10.45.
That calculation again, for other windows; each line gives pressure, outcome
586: 9.051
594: 8.499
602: 8.075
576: 10.19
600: 8.063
